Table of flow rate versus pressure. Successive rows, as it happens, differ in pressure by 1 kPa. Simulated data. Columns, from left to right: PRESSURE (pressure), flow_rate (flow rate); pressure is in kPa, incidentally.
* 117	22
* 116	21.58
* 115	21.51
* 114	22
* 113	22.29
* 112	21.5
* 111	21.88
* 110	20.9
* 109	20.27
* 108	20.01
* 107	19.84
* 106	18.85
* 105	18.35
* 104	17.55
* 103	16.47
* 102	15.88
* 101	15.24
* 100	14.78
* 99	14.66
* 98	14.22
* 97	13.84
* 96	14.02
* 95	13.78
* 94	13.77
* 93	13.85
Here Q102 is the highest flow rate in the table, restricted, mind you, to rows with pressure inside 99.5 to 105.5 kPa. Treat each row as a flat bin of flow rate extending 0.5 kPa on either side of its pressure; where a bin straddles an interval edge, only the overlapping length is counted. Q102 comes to 18.35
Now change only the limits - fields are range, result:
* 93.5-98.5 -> 14.22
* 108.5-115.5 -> 22.29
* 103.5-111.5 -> 21.88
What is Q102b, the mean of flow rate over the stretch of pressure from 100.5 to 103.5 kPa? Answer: 15.9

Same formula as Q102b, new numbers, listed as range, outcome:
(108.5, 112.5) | 21.1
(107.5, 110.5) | 20.4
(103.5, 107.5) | 18.6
